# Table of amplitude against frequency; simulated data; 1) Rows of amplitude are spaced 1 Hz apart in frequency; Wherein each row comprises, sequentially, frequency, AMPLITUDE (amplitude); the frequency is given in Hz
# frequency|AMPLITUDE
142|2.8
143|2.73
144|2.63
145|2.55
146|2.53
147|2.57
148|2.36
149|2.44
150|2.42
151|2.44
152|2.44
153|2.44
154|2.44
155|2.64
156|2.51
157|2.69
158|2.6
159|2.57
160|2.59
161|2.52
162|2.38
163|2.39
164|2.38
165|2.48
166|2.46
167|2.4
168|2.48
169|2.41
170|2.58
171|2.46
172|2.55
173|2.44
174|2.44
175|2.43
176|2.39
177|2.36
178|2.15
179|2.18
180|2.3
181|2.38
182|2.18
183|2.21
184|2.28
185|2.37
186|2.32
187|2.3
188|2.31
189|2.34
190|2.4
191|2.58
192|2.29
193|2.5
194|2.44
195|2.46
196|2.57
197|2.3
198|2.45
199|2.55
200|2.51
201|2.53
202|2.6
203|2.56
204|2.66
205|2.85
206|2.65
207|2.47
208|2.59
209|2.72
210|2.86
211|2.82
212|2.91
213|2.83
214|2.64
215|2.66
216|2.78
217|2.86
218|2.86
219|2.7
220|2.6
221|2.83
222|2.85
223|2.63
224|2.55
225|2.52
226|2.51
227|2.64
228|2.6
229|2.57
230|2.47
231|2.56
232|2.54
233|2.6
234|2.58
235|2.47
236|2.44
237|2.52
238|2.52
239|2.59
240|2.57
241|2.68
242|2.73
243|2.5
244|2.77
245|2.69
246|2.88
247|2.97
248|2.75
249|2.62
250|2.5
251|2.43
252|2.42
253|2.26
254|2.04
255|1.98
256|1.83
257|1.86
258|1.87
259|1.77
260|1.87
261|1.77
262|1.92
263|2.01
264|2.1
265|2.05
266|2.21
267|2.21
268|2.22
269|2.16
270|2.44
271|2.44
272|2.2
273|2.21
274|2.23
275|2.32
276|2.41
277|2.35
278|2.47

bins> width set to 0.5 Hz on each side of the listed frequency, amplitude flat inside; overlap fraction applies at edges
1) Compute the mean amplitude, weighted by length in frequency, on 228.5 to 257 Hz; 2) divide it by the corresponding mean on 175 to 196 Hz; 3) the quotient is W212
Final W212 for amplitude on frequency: 1.07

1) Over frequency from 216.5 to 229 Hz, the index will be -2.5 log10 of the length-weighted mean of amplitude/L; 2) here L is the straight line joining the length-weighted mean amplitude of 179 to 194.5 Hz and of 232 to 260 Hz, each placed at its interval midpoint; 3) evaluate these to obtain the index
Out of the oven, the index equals -0.12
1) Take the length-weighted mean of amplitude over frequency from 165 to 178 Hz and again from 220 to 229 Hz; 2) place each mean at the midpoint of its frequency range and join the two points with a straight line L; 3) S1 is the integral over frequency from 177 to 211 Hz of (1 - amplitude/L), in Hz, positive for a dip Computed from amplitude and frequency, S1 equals 0.94 Hz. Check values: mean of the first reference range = 2.44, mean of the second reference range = 2.64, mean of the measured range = 2.45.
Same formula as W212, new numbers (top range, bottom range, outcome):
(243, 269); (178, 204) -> 0.94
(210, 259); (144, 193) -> 1.05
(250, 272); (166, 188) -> 0.89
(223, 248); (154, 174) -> 1.04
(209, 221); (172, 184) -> 1.19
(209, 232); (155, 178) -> 1.09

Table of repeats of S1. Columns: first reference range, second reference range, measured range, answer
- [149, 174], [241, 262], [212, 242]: -3.3 Hz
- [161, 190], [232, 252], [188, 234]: -1.9 Hz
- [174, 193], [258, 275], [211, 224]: -3.0 Hz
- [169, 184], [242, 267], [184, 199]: -0.4 Hz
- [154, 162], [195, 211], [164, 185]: 1.6 Hz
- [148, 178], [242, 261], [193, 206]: -0.7 Hz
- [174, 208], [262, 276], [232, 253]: -2.9 Hz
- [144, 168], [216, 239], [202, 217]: -0.8 Hz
